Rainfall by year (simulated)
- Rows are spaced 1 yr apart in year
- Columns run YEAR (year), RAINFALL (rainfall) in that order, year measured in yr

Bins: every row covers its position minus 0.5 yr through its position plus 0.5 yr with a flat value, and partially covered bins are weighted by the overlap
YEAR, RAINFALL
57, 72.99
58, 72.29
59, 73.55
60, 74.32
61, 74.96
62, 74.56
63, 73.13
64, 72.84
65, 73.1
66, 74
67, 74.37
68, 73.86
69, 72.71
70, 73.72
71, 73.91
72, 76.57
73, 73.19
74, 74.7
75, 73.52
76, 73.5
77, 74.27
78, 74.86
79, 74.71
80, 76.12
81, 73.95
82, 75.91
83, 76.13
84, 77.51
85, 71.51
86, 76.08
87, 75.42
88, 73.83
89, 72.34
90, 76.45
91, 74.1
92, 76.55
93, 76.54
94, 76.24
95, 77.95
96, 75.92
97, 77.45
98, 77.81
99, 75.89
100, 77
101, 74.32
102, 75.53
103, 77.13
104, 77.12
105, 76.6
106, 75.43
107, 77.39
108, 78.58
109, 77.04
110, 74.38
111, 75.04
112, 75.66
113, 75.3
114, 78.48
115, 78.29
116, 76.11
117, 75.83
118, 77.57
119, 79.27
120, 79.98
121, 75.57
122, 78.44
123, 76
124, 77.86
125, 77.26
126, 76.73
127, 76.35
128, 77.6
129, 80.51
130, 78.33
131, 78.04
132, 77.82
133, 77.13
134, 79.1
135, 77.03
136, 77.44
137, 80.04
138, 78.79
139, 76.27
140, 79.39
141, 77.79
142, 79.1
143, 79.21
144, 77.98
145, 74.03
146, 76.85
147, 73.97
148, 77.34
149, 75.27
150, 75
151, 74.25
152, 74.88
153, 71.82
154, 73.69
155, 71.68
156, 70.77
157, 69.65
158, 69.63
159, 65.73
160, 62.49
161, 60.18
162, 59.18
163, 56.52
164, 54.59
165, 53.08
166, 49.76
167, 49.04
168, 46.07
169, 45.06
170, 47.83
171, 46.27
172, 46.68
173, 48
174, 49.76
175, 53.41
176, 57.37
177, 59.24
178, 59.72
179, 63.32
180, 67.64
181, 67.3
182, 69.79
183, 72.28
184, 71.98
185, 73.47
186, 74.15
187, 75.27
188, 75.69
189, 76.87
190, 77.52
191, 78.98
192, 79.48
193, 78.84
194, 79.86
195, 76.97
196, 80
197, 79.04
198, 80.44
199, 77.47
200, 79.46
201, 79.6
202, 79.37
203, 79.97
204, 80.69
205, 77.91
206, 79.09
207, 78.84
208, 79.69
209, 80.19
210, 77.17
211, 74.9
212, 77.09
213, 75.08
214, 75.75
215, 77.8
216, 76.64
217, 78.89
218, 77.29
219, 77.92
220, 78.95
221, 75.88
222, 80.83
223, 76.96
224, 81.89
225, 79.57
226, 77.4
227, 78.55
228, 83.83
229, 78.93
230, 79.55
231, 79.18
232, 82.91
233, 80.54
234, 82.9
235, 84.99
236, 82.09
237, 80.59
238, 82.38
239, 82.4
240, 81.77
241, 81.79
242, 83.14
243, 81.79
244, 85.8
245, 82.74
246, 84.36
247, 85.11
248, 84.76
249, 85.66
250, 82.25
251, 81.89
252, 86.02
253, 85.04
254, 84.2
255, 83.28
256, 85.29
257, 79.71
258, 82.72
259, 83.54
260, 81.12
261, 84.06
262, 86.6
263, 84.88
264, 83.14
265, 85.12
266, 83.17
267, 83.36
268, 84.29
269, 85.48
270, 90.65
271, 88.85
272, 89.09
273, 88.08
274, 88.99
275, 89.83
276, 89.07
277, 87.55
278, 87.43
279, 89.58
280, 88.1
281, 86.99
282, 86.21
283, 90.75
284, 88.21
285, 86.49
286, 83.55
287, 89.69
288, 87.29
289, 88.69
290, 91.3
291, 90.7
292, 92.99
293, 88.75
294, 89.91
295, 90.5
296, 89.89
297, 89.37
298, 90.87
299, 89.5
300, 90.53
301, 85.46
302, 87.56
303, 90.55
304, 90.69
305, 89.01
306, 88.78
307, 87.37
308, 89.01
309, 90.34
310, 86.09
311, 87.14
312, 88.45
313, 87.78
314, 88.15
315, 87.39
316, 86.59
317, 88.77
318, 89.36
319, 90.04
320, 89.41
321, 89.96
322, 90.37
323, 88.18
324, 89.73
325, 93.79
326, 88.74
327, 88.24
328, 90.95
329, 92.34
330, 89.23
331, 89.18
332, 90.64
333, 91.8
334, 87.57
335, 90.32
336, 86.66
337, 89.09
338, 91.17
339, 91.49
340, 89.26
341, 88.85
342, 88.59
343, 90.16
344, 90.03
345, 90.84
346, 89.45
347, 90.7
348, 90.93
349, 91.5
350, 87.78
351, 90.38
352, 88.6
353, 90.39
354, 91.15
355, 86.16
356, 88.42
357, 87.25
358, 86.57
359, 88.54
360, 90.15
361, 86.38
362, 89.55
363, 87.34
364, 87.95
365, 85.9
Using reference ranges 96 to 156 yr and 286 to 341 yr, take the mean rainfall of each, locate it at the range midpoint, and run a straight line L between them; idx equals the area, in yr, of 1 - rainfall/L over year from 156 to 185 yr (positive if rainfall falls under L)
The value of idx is 7.8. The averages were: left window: 76.8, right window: 89.3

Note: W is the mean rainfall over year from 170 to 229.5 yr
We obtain 73.6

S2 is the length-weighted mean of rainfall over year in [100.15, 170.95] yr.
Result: 72.5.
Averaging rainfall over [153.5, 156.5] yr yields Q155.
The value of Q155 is 72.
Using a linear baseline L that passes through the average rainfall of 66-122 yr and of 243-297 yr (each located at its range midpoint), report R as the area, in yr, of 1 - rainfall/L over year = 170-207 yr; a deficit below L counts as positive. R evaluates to 4.9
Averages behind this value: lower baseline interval 75.7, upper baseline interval 86.4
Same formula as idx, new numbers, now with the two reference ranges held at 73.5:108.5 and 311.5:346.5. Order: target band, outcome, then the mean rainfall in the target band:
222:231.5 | 0.4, 79.6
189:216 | 1.2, 78.4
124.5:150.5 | 0.3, 77.5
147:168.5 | 3.9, 65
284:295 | -0.2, 89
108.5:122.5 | 0.0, 76.9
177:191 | 1.7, 71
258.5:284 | -0.2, 86.7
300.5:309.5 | -0.1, 88.8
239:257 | 0.2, 83.7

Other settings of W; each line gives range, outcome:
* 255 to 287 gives 86.2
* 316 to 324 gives 89.3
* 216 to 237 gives 79.9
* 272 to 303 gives 88.8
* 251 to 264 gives 83.8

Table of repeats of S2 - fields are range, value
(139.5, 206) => 69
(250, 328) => 87.6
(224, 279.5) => 83.9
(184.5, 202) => 77.9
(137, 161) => 74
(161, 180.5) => 53.5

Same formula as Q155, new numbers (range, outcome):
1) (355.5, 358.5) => 87.4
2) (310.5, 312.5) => 87.8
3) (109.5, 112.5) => 75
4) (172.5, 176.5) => 52.1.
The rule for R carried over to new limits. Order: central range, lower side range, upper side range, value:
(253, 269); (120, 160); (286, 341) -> 0.3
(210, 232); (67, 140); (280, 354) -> 1.4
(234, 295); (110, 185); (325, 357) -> -2.9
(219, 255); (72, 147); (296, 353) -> 1.0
